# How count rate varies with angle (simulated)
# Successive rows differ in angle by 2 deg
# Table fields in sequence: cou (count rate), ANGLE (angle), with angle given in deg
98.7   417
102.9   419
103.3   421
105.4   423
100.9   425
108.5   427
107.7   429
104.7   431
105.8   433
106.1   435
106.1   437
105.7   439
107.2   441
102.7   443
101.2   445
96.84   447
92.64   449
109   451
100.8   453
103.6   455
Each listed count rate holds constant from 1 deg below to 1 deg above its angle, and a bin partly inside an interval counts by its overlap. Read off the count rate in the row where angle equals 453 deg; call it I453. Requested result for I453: 100.8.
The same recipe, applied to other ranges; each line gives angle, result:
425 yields 100.9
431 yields 104.7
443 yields 102.7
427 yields 108.5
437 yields 106.1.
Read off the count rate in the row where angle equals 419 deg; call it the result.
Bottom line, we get 102.9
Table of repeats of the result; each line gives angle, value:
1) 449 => 92.64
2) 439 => 105.7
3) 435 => 106.1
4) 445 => 101.2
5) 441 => 107.2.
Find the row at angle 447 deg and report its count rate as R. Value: 96.84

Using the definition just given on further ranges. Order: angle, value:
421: 103.3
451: 109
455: 103.6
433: 105.8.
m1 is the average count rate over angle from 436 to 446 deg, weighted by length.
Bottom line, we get 105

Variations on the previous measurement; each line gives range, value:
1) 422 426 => 103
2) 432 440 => 106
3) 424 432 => 105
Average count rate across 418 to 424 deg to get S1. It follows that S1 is 104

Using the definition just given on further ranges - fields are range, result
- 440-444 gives 105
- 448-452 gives 101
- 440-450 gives 100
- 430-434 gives 105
